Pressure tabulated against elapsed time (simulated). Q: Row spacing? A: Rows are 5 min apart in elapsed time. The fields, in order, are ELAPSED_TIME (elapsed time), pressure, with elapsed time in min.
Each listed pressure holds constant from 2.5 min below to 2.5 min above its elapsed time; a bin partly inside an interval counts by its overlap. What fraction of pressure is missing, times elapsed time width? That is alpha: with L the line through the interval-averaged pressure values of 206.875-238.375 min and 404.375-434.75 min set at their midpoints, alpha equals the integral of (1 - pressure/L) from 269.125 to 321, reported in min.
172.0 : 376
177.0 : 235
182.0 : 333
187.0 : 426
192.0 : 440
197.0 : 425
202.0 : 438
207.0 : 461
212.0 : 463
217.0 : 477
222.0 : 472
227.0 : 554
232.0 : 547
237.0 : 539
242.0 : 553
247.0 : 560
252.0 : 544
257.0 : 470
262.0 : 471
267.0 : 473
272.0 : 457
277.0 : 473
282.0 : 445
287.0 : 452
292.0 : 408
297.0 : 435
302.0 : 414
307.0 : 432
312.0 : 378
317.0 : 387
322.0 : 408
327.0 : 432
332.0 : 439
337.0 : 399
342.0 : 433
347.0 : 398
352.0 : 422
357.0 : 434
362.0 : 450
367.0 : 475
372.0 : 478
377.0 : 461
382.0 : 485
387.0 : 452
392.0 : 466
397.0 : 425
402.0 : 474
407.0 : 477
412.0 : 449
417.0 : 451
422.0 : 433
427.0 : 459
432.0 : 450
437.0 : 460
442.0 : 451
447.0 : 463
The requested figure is 6.1 min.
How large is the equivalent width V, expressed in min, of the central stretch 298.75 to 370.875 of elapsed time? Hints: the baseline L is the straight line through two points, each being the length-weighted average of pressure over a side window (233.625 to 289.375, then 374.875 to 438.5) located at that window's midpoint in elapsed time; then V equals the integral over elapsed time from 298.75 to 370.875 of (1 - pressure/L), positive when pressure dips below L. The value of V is 8.03 min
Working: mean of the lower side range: 495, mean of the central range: 423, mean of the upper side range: 457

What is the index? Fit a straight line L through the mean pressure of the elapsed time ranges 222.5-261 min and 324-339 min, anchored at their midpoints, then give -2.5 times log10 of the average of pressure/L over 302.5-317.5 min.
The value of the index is 0.12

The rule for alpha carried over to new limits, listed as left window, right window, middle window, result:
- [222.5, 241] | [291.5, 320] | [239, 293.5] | -0.6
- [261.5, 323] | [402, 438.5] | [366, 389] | -1.2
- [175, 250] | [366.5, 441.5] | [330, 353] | 2.1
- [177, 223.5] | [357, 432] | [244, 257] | -3.1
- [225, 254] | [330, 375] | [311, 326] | 2.4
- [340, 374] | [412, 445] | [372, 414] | -1.5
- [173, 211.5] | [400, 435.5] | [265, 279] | -1.7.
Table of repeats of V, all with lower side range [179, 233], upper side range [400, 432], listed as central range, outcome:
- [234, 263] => -4.6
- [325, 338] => 0.8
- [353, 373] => 0.0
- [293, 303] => 0.7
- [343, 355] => 1.1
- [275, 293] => 0.3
